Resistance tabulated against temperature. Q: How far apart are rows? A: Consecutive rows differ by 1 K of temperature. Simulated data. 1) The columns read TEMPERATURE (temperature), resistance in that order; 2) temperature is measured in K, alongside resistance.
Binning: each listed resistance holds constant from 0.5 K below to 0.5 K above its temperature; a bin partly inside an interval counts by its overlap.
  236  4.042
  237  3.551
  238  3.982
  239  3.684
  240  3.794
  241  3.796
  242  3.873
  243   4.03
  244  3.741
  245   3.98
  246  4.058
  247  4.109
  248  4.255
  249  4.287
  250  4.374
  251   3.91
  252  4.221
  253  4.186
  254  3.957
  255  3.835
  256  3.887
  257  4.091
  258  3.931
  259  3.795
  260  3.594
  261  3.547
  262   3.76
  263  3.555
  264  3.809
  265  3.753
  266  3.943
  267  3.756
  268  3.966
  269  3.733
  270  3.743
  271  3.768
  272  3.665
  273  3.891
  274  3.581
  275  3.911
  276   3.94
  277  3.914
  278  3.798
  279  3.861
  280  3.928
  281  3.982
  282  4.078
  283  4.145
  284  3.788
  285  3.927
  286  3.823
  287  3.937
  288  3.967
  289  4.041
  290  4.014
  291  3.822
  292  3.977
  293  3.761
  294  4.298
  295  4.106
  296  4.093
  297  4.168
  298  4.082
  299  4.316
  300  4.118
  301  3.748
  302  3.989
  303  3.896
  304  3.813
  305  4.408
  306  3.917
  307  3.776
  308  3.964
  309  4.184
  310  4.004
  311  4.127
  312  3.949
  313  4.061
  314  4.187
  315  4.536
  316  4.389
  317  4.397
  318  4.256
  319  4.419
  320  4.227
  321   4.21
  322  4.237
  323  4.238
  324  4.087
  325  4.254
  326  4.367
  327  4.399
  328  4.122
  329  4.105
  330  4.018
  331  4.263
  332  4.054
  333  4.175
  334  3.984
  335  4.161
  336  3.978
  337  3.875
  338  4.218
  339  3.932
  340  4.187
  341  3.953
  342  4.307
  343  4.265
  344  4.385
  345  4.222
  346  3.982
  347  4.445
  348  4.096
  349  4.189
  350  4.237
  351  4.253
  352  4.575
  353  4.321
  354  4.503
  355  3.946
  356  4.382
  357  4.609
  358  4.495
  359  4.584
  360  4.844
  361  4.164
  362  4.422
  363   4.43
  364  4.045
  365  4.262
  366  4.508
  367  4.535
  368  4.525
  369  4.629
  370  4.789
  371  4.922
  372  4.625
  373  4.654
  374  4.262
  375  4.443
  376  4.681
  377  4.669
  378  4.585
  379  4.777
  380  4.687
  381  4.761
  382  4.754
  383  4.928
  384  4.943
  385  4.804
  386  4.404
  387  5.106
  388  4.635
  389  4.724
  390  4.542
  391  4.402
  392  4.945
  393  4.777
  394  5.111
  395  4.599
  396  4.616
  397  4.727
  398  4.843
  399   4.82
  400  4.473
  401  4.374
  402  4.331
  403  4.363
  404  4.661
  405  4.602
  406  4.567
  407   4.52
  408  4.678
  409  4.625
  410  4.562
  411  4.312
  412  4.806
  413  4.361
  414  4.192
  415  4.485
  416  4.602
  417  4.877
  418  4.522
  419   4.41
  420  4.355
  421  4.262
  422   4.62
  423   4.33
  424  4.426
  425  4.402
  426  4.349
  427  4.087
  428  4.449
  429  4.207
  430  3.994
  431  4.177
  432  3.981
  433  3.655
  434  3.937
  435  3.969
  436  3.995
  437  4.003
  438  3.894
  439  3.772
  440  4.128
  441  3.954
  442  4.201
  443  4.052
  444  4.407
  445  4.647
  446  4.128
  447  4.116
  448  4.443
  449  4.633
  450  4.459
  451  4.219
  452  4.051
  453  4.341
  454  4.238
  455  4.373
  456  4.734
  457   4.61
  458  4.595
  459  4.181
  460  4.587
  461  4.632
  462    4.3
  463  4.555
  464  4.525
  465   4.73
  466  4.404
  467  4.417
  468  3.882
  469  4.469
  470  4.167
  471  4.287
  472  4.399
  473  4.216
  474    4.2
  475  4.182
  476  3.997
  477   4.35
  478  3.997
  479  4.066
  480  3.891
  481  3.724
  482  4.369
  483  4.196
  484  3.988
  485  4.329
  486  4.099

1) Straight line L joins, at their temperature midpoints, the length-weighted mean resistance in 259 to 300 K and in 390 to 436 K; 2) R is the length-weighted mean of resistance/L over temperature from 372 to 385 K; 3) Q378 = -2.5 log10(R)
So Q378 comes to -0.09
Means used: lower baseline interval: 3.9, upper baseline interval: 4.45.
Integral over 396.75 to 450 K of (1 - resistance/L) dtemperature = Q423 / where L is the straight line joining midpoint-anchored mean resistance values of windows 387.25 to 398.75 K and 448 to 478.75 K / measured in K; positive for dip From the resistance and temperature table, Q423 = 2.6 K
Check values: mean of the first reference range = 4.73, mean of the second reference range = 4.36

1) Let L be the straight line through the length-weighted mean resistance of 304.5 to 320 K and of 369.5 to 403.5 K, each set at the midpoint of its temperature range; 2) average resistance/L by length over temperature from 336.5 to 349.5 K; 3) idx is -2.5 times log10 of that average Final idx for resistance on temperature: 0.06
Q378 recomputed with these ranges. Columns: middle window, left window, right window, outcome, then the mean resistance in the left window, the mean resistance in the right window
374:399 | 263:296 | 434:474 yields -0.14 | 3.89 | 4.29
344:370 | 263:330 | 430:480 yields -0.07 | 4.02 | 4.24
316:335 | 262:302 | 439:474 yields -0.05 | 3.91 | 4.34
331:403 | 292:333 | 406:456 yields -0.06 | 4.14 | 4.3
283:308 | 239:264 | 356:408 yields 0.05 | 3.93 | 4.62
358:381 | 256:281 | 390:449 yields -0.09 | 3.81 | 4.38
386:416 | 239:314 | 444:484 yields -0.10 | 3.94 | 4.31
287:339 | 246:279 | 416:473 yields -0.03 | 3.89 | 4.3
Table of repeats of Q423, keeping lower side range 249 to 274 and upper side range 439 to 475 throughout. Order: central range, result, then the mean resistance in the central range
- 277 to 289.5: -0.1 K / 3.94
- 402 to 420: -1.3 K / 4.53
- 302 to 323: -0.8 K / 4.15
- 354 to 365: -0.8 K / 4.39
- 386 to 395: -1.2 K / 4.75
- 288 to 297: -0.2 K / 4.02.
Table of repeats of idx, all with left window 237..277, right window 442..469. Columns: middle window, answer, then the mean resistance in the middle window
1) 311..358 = -0.04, 4.22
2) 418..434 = 0.02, 4.25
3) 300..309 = 0.01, 3.96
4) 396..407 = -0.08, 4.58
